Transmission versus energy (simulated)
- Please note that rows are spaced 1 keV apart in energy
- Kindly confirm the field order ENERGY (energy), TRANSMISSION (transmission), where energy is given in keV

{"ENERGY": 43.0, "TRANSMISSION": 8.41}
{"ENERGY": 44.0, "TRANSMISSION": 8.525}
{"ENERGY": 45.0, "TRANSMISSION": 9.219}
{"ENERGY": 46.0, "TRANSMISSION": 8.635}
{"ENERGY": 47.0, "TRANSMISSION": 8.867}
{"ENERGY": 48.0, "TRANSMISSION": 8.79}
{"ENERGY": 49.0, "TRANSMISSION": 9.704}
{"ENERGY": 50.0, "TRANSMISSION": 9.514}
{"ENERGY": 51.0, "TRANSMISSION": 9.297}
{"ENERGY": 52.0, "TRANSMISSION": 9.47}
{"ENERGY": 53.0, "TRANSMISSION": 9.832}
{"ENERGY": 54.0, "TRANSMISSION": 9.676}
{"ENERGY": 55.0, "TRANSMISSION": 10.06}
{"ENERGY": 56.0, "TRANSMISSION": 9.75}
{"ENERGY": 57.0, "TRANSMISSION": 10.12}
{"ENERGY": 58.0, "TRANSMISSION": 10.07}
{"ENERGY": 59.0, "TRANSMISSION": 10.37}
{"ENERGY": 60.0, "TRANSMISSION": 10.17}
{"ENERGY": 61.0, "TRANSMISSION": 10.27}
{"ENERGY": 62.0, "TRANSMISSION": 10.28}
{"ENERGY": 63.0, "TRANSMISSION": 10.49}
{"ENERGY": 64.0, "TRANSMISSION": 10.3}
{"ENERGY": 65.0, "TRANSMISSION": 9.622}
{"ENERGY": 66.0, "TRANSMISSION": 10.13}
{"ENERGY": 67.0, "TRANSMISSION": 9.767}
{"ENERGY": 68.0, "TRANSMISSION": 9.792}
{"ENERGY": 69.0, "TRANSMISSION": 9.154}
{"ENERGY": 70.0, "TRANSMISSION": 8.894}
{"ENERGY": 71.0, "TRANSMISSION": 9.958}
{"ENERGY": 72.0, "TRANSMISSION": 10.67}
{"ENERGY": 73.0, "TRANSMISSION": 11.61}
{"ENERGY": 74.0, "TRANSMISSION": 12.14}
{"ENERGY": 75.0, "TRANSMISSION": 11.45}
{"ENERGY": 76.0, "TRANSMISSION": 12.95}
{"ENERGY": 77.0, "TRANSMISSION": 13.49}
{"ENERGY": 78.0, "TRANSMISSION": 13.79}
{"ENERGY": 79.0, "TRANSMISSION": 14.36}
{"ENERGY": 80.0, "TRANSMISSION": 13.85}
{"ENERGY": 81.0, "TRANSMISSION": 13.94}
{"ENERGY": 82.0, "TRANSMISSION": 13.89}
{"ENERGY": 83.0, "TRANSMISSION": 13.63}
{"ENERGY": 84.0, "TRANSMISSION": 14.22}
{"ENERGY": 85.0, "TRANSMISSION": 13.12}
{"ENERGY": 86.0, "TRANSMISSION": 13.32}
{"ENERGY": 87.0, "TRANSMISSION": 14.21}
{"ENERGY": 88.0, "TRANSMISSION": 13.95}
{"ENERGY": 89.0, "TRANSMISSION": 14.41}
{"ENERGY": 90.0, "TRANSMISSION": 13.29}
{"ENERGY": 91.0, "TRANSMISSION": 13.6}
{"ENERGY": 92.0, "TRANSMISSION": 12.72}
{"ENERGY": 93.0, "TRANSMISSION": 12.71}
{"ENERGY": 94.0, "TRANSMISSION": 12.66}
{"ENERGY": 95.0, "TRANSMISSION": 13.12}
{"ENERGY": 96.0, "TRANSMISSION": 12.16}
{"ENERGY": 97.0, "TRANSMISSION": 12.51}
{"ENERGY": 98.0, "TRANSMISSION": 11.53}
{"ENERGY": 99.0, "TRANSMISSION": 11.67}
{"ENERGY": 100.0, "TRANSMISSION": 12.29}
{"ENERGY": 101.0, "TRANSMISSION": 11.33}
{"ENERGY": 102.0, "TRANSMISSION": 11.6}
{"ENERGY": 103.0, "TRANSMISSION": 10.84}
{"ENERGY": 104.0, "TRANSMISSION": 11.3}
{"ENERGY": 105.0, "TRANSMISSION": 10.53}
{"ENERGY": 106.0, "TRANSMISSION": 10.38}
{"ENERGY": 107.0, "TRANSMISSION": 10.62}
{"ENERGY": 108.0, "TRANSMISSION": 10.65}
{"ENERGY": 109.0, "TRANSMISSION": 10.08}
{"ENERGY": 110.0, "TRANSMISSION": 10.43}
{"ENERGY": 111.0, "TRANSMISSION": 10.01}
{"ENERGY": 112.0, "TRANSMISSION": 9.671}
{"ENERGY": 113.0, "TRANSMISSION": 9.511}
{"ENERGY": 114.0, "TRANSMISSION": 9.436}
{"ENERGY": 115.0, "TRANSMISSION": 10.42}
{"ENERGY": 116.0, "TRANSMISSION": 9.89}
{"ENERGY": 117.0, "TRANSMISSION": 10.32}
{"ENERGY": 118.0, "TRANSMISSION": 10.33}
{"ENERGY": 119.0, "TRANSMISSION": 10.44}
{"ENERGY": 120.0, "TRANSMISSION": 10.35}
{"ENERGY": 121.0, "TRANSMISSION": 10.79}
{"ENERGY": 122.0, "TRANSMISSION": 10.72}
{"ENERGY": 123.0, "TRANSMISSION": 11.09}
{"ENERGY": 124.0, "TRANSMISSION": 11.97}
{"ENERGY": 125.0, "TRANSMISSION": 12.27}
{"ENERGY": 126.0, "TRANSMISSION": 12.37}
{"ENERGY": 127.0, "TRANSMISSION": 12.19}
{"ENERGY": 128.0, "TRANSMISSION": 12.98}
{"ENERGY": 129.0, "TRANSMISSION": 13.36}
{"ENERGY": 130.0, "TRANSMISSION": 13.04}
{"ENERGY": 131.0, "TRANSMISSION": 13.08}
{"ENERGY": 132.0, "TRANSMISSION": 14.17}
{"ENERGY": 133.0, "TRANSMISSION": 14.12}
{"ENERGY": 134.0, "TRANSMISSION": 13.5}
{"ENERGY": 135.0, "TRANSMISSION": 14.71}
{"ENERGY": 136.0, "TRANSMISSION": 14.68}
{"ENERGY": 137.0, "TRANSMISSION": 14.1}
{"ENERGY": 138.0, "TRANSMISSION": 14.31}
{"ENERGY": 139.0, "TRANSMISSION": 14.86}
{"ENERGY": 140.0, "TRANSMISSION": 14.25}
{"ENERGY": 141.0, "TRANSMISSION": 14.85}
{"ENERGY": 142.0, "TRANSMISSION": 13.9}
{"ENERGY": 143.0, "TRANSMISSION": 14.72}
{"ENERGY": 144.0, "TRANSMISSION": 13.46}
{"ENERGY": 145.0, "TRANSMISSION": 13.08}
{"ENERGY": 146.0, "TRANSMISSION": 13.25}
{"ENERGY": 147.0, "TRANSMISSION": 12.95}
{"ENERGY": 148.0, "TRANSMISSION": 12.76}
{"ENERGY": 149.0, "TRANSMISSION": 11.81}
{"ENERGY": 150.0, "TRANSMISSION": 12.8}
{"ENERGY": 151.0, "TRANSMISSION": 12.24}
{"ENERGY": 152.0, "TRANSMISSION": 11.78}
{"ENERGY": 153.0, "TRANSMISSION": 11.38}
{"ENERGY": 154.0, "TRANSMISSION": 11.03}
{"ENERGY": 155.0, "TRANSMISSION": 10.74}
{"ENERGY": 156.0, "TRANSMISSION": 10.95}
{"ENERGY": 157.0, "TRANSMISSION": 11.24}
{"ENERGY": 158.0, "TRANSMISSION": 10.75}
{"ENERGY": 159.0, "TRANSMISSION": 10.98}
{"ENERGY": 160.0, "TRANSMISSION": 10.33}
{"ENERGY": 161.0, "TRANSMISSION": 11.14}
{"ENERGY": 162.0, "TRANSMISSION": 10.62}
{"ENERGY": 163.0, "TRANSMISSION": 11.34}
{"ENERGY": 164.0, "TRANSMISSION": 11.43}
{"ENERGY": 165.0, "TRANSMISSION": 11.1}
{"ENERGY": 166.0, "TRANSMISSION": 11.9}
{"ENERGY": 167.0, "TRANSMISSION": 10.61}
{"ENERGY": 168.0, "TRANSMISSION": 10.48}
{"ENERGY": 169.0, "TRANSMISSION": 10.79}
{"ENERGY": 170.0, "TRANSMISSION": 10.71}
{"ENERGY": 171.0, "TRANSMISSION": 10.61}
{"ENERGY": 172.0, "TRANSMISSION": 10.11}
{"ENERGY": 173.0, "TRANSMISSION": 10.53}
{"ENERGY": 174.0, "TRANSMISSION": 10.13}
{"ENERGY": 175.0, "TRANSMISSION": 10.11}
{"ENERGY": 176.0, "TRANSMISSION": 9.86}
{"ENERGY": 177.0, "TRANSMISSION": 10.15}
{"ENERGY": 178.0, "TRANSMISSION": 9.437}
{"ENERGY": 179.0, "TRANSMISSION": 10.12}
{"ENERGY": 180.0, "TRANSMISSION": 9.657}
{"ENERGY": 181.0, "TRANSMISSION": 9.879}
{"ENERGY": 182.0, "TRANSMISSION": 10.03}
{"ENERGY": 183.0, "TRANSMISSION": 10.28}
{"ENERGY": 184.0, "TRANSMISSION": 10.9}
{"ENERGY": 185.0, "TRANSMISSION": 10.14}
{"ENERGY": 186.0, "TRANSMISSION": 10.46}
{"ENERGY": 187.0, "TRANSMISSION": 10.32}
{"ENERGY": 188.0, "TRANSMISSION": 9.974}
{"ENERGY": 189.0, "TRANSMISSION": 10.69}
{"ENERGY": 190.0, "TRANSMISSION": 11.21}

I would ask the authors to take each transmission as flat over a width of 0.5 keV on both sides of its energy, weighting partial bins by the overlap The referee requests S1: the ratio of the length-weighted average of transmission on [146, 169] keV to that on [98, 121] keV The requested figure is 1.1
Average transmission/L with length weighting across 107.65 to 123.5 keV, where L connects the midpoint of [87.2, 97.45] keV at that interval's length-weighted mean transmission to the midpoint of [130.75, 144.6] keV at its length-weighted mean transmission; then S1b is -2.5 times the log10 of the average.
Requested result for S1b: 0.31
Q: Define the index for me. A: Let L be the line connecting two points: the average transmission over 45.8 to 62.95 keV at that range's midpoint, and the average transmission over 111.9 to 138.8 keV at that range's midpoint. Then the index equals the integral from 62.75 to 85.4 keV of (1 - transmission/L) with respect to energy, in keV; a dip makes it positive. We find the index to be -3.0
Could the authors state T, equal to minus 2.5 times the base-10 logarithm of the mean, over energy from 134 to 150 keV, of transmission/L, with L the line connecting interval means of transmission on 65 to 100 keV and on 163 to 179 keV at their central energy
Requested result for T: -0.23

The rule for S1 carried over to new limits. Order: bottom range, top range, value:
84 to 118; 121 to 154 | 1.12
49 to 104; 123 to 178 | 1.04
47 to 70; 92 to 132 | 1.16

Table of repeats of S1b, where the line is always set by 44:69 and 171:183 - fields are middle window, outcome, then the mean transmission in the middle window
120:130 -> -0.204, 11.9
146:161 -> -0.163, 11.6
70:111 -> -0.246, 12.3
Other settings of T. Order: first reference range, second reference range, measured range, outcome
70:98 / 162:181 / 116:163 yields -0.091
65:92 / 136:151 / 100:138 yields 0.140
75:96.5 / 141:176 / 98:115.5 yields 0.208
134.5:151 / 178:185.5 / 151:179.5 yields 0.084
